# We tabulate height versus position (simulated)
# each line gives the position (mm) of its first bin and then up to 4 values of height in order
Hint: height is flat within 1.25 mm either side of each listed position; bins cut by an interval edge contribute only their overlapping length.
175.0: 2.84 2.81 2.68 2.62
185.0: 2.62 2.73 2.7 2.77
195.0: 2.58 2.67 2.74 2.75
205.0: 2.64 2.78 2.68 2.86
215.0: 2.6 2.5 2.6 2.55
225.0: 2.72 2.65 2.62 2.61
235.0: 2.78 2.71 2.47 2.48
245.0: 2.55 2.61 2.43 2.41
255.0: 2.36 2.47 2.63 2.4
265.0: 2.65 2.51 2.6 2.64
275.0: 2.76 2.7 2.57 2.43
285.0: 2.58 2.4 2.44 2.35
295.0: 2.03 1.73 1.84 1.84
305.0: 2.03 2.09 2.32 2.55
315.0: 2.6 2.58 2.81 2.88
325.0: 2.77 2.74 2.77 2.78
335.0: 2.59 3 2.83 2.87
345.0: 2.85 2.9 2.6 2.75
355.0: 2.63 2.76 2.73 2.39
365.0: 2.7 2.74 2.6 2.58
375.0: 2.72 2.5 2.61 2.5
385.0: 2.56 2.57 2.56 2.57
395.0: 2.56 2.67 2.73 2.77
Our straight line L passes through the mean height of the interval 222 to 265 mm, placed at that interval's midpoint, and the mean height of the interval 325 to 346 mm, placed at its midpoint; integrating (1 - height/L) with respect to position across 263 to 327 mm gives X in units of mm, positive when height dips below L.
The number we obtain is 6.2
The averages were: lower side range 2.56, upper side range 2.8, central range 2.43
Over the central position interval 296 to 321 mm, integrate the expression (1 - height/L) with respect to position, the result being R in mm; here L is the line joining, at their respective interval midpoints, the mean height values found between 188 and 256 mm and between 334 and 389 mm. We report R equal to 4.03 mm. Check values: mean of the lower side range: 2.63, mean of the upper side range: 2.68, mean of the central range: 2.23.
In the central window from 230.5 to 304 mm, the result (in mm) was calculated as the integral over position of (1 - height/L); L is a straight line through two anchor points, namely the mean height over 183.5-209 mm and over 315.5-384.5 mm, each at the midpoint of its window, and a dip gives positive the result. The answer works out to 6.9 mm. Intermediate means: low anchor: 2.7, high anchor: 2.71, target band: 2.45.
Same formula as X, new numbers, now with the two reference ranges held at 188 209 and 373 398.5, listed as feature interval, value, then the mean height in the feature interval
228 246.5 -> 0.5 mm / 2.6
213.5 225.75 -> 0.4 mm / 2.59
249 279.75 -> 1.3 mm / 2.55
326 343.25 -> -1.2 mm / 2.79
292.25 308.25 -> 4.1 mm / 1.96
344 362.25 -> -0.9 mm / 2.72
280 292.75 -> 0.9 mm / 2.46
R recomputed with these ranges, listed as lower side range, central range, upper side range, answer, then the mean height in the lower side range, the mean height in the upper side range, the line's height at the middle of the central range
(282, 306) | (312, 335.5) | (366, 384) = -4.0 mm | 2.16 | 2.61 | 2.32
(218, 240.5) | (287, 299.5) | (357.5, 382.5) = 2.2 mm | 2.64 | 2.62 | 2.63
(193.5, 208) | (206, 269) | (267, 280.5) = 1.9 mm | 2.69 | 2.64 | 2.66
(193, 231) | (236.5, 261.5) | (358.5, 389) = 1.3 mm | 2.67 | 2.6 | 2.65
